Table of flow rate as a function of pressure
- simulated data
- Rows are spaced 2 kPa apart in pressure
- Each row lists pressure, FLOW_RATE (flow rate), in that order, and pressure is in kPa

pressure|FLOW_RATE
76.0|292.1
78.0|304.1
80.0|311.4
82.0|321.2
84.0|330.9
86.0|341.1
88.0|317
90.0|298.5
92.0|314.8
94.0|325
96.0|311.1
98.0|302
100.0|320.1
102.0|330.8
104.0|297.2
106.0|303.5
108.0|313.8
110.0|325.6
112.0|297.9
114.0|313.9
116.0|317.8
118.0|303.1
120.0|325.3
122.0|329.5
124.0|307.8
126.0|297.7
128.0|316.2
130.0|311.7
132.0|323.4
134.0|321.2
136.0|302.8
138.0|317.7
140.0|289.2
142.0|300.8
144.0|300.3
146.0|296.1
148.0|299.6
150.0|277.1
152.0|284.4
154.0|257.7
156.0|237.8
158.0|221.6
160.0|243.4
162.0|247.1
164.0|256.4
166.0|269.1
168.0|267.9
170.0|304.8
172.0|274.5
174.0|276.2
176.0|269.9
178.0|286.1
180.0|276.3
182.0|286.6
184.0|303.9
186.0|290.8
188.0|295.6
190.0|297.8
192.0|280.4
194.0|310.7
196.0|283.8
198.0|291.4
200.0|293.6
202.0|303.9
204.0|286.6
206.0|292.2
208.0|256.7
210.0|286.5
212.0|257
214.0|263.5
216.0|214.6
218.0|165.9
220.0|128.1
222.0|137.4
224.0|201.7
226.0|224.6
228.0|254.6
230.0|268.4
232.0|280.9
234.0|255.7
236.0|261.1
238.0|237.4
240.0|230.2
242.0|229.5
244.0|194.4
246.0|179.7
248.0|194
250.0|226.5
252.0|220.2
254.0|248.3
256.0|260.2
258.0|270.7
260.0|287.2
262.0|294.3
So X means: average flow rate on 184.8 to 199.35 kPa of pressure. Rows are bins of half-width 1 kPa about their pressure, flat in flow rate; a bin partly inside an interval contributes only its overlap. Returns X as 293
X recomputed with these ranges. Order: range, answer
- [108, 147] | 311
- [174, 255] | 252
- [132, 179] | 279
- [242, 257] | 218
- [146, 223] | 266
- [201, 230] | 235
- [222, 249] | 228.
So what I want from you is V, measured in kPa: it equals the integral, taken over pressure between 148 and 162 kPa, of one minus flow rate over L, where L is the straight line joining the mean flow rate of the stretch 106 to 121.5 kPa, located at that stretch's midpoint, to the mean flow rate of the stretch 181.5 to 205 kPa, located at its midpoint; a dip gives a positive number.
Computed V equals 2.2 kPa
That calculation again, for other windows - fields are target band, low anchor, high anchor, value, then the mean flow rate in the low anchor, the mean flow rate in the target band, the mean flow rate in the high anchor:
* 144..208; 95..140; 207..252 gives -3.4 kPa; 313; 279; 225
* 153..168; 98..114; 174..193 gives 2.3 kPa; 312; 249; 287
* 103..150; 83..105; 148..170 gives -3.3 kPa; 317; 309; 260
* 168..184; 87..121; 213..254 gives -1.3 kPa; 313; 283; 219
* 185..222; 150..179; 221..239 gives -2.3 kPa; 265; 263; 236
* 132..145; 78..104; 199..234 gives -0.8 kPa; 317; 307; 243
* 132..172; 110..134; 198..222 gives 1.6 kPa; 314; 280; 247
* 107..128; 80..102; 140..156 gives -0.7 kPa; 318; 313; 285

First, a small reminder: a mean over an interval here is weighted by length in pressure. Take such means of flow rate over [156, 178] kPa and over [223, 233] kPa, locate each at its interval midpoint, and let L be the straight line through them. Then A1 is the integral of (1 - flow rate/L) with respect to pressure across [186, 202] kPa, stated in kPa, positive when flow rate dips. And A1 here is -2.4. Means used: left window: 263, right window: 246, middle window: 294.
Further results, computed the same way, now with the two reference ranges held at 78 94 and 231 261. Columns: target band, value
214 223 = 2.84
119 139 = -1.23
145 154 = 0.03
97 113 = -0.12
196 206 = -1.22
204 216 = -0.52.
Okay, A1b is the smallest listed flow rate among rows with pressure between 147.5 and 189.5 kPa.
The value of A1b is 221.6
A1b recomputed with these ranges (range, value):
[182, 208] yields 256.7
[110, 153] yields 277.1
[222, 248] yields 137.4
